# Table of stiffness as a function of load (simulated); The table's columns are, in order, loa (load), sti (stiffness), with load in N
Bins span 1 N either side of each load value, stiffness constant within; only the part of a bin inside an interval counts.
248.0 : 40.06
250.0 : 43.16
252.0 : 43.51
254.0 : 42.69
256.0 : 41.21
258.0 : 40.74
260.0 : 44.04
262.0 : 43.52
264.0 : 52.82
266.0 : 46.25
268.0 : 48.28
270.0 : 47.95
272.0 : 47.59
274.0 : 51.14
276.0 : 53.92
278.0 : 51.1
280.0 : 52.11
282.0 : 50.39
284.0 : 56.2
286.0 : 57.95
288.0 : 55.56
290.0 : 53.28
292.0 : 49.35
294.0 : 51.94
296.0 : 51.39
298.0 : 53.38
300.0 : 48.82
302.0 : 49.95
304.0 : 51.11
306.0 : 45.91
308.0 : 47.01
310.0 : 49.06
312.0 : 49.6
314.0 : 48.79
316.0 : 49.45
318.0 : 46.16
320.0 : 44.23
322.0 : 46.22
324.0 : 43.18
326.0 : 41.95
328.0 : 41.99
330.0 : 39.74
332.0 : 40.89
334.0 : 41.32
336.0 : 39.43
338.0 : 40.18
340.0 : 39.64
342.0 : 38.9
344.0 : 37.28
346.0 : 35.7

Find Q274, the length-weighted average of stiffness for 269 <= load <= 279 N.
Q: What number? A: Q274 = 50.3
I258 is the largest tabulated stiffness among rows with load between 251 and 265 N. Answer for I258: 52.82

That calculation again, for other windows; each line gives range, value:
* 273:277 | 53.92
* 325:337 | 41.99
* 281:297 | 57.95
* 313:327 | 49.45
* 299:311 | 51.11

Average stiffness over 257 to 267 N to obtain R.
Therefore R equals 45.5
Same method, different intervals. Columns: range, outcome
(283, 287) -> 57.1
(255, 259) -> 41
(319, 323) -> 45.2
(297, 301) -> 51.1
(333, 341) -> 40.1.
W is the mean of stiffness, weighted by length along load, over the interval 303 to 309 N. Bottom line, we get 48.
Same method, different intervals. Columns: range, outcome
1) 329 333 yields 40.3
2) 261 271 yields 47.8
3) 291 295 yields 50.6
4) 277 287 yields 53.5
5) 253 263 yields 42.4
